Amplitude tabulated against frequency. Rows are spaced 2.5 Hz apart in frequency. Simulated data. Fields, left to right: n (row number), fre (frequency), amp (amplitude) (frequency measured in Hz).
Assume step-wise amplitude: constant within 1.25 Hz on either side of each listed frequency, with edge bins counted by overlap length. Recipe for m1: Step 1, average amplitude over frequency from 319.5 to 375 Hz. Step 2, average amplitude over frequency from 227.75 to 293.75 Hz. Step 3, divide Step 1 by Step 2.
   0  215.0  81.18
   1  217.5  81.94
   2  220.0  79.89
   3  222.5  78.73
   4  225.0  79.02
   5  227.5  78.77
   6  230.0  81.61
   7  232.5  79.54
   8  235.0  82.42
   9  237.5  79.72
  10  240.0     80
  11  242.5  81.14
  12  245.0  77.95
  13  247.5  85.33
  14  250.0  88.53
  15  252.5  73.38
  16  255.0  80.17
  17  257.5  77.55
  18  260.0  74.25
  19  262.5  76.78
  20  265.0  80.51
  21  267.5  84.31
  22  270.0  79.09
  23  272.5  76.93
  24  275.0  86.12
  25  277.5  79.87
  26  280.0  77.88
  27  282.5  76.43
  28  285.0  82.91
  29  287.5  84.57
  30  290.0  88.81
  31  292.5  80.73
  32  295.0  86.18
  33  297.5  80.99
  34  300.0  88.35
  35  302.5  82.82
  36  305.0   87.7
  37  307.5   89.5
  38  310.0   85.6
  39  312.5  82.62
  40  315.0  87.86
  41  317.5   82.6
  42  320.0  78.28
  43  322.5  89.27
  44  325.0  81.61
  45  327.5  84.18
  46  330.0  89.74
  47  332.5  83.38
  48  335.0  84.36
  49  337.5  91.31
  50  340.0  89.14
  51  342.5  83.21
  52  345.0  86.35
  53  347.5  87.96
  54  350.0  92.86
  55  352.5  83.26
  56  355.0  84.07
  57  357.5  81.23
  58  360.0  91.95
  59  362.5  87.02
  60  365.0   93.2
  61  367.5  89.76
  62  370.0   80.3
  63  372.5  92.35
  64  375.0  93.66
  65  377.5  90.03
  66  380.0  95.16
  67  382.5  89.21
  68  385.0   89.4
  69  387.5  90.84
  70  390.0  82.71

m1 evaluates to 1.1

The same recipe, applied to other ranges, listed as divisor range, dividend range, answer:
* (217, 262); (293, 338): 1.07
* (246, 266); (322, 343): 1.08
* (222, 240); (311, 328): 1.05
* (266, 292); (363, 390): 1.10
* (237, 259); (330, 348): 1.08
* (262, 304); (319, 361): 1.05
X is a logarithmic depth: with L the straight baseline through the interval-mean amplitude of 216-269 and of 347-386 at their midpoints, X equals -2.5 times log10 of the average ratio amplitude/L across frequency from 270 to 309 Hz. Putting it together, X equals 0.00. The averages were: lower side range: 80.1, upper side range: 88.9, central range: 83.2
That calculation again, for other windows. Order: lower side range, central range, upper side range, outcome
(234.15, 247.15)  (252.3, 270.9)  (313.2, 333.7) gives 0.04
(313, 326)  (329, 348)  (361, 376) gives -0.01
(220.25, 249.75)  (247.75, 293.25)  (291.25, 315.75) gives 0.03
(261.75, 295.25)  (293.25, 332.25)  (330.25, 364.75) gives -0.01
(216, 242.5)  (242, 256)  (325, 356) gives 0.00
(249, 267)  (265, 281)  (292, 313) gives 0.00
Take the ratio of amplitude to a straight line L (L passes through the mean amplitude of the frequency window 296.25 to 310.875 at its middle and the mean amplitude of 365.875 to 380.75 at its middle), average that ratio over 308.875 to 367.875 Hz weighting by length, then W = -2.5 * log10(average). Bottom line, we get 0.022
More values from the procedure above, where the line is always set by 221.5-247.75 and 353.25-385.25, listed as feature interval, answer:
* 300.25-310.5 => -0.024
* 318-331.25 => 0.020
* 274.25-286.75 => 0.034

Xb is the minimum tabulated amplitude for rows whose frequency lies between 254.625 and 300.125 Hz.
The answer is 74.25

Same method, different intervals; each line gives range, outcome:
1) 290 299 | 80.73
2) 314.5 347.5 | 78.28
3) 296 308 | 80.99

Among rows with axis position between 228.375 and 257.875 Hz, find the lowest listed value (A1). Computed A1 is 73.38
